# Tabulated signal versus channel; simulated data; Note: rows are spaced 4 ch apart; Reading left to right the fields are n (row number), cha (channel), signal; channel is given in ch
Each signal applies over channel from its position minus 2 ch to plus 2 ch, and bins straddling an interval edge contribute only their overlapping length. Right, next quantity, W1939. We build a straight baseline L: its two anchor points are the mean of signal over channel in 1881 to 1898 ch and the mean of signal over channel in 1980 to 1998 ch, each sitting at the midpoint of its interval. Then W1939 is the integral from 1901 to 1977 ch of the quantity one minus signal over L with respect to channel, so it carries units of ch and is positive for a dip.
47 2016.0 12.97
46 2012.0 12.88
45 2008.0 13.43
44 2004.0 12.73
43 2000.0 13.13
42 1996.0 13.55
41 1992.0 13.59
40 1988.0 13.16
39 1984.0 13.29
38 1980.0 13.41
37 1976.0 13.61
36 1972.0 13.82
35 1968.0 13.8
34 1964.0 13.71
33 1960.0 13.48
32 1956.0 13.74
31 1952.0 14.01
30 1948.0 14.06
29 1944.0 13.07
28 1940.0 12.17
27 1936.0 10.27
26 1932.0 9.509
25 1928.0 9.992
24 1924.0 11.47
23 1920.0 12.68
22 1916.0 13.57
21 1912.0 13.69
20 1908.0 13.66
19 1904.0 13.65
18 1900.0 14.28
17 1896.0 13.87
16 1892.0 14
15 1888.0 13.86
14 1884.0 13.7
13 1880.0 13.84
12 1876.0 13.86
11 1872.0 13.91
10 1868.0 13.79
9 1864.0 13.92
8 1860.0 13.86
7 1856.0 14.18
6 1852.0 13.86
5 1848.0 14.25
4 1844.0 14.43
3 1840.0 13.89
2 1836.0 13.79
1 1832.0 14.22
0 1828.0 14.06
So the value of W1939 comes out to 4.33 ch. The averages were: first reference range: 13.9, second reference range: 13.4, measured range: 12.8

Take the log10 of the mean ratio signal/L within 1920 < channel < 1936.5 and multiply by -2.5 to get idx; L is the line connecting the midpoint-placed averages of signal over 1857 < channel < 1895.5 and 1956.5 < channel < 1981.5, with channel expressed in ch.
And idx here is 0.28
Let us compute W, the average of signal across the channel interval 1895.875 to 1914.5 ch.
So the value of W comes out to 13.8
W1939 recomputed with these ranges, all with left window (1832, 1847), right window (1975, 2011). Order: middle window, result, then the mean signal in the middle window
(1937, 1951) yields 0.6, 13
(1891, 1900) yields -0.1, 14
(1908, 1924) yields 0.7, 13.1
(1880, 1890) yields 0.0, 13.8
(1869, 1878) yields 0.0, 13.9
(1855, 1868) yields 0.0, 13.9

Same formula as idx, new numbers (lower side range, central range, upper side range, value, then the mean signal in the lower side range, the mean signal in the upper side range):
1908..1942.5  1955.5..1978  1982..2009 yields -0.08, 11.8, 13.3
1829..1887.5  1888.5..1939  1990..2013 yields 0.09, 14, 13.2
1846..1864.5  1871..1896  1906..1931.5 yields -0.05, 14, 12.3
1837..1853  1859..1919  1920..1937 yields -0.13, 14.1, 10.6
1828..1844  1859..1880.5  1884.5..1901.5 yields 0.01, 14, 14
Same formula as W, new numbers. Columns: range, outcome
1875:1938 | 12.9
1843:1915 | 13.9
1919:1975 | 12.6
